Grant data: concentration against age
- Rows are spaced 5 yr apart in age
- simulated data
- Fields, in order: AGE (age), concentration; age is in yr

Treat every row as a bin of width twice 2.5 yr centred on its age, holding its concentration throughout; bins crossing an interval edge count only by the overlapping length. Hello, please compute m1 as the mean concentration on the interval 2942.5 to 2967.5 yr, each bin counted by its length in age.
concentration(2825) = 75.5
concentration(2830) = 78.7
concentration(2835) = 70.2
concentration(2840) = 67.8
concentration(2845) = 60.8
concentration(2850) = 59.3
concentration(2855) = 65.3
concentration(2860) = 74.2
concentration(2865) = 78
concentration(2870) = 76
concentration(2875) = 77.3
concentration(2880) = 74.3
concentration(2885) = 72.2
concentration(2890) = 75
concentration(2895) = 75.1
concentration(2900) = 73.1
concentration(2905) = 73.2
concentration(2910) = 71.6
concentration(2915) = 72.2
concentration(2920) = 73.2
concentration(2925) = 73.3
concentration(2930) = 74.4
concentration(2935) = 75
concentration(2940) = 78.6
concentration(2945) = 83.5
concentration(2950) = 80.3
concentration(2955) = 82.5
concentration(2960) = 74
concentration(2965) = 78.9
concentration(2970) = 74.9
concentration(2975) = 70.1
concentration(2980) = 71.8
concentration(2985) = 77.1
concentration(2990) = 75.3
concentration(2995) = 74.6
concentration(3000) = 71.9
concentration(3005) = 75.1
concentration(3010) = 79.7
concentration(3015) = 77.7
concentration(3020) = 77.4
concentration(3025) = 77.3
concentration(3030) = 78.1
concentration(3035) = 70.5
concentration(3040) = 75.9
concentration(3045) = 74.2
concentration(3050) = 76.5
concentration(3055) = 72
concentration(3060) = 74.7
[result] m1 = 79.8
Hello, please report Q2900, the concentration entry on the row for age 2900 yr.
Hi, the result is 73.1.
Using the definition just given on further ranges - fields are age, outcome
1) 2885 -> 72.2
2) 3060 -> 74.7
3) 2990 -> 75.3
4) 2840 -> 67.8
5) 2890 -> 75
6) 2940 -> 78.6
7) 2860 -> 74.2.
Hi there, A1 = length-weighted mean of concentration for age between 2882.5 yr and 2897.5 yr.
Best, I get 74.1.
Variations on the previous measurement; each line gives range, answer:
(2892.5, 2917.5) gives 73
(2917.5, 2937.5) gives 74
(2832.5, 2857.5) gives 64.7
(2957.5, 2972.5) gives 75.9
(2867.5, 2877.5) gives 76.7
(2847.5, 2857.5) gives 62.3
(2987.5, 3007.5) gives 74.2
